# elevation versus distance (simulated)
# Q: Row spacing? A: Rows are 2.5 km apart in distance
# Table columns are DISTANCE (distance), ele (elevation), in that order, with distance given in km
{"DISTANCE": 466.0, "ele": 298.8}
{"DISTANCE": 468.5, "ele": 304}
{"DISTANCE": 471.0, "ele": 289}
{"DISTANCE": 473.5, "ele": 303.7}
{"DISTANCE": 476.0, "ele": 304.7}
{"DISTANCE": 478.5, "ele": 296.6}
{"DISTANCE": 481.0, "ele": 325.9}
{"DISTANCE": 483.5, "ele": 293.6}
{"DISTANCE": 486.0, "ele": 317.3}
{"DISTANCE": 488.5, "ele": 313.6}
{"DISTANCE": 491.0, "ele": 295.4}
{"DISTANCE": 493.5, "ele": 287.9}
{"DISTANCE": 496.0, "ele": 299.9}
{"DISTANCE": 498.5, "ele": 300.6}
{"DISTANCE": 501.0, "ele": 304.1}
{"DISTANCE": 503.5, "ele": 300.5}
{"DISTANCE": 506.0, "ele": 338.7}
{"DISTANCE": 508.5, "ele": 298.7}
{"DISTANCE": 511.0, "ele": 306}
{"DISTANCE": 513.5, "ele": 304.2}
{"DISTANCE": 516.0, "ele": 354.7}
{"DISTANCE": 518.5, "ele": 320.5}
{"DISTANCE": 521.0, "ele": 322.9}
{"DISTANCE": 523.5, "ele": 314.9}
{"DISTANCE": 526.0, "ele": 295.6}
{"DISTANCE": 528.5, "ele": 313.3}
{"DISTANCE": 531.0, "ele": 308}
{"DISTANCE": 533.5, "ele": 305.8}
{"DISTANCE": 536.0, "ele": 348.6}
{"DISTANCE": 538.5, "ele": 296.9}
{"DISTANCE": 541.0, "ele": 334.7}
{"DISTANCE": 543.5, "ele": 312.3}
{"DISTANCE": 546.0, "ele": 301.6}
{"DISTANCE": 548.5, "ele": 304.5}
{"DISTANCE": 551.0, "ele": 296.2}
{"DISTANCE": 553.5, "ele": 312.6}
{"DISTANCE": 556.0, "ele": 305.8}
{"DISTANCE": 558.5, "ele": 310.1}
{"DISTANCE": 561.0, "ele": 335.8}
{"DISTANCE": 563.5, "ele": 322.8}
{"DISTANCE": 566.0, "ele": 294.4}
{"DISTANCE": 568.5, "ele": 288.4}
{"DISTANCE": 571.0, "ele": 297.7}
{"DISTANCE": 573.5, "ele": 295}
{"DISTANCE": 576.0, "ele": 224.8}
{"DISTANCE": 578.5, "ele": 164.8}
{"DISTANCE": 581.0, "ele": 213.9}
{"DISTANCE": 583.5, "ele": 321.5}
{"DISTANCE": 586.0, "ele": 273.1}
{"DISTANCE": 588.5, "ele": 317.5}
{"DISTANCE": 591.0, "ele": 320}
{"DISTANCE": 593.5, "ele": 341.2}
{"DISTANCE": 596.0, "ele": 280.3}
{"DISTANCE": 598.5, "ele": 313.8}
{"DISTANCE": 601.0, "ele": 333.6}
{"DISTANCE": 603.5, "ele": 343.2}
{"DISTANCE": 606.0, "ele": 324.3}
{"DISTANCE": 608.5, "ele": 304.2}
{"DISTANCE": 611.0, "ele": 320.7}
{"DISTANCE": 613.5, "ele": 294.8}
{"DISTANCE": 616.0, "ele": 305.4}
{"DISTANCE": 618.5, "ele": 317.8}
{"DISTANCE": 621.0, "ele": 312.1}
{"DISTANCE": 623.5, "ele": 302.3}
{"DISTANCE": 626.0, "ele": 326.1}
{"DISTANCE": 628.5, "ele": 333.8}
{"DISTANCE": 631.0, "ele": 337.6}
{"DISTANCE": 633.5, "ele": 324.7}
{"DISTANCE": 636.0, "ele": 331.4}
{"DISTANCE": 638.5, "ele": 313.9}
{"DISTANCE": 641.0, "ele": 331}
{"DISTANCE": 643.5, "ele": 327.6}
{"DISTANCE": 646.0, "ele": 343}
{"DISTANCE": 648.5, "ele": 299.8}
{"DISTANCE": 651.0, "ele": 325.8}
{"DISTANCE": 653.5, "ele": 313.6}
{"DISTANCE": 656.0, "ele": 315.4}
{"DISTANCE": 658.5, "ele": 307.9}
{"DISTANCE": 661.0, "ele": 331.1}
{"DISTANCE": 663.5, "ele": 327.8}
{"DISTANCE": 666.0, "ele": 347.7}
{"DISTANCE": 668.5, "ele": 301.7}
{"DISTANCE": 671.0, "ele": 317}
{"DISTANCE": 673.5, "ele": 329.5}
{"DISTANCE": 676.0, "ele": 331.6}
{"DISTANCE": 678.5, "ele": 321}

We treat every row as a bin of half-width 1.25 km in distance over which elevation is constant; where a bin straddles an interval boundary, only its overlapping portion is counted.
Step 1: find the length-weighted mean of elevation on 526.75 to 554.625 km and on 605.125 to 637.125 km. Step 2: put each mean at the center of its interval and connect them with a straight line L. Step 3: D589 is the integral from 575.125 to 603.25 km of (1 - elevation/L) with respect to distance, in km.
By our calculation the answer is 2.7 km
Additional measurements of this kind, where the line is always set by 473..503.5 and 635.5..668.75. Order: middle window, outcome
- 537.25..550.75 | 0.1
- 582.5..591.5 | 0.2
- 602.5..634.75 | 0.0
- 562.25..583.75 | 3.2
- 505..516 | -0.4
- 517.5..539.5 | -0.4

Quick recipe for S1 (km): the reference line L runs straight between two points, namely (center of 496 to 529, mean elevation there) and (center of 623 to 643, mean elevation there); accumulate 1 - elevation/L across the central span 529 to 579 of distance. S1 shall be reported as 2.69 km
